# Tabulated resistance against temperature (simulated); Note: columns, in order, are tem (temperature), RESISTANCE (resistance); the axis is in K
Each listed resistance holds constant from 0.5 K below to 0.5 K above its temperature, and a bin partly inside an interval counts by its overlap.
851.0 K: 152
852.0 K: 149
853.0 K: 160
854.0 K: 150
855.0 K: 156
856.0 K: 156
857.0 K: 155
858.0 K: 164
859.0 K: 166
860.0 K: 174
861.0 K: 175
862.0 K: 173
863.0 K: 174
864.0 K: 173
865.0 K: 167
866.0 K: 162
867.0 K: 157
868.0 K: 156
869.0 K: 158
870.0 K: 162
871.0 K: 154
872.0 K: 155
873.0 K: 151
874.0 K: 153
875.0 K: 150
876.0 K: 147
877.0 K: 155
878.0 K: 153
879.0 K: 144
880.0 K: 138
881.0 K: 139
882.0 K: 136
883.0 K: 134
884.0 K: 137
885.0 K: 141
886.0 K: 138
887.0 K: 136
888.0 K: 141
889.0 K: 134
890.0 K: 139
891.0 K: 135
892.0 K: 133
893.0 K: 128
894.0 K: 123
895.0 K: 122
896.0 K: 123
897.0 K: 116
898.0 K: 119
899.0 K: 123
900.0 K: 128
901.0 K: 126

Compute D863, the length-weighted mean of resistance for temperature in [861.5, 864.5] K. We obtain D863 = 173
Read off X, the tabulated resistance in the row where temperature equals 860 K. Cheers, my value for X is 174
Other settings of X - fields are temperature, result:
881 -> 139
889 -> 134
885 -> 141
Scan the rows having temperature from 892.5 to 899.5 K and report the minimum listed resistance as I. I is 116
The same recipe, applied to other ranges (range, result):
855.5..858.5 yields 155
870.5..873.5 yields 151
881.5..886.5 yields 134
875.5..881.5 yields 138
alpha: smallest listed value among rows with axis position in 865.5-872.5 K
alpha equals 154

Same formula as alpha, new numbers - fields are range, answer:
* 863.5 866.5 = 162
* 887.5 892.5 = 133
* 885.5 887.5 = 136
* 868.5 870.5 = 158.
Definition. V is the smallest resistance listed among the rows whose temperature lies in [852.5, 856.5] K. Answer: 150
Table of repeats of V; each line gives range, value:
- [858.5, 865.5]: 166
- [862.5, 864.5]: 173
